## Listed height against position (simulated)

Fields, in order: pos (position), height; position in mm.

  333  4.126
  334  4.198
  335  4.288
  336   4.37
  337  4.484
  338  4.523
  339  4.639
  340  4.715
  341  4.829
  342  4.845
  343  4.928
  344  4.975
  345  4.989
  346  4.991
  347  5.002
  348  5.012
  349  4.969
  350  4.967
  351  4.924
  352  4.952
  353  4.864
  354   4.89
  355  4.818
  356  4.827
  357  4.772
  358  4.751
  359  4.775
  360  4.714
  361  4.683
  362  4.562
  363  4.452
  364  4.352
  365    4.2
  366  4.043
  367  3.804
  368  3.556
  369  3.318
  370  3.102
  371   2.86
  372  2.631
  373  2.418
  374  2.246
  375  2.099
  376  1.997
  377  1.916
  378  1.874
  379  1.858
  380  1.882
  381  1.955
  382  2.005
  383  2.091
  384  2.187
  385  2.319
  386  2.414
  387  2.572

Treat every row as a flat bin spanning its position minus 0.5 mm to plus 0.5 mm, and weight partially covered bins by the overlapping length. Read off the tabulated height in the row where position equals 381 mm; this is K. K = 1.955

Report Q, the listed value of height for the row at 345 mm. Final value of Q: 4.989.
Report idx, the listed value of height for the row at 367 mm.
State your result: 3.804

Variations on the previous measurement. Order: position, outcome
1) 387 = 2.572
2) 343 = 4.928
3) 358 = 4.751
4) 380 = 1.882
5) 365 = 4.2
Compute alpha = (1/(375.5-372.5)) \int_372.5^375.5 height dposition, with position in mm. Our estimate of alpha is 2.25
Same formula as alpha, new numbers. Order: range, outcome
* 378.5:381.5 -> 1.9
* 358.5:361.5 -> 4.72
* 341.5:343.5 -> 4.89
